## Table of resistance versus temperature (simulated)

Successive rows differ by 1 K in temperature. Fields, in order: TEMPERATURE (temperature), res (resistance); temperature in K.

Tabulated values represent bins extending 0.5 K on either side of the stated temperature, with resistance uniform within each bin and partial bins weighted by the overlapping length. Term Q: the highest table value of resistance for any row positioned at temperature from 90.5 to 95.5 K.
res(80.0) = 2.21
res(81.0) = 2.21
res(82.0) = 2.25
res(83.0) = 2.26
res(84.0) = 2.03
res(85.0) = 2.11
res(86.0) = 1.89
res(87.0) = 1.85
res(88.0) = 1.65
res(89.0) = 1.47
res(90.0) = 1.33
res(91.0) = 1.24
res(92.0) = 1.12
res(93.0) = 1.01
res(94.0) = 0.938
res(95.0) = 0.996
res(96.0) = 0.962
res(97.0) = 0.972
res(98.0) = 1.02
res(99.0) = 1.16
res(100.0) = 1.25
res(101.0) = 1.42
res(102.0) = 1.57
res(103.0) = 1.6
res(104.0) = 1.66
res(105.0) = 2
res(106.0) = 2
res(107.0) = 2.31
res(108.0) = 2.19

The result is 1.24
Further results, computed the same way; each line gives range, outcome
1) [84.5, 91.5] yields 2.11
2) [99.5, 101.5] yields 1.42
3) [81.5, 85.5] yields 2.26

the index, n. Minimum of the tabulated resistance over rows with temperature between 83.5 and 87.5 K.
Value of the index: 1.85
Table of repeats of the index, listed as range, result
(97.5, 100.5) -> 1.02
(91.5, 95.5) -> 0.938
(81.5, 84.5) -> 2.03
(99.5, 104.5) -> 1.25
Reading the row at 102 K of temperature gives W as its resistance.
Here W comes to 1.57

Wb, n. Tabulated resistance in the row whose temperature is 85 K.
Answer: 2.11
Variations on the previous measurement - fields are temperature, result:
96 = 0.962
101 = 1.42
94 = 0.938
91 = 1.24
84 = 2.03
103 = 1.6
